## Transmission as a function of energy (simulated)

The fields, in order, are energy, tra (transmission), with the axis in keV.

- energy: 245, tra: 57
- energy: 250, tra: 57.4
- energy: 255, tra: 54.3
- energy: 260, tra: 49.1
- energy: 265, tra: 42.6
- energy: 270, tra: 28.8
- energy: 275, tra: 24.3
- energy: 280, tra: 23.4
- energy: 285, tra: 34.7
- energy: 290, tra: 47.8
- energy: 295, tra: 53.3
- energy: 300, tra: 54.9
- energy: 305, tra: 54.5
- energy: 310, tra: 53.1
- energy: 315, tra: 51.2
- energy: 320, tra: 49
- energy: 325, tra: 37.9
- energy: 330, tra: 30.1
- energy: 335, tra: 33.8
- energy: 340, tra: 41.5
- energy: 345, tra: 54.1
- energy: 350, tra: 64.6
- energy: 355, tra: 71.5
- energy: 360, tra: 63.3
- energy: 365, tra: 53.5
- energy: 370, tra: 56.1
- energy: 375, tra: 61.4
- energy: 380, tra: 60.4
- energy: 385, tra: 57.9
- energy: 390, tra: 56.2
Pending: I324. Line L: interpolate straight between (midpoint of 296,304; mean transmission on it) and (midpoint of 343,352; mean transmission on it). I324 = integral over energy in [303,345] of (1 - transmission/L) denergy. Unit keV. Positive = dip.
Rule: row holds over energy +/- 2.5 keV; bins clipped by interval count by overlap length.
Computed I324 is 9.2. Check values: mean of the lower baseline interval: 54.5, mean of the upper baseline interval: 59.3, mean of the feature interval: 44.4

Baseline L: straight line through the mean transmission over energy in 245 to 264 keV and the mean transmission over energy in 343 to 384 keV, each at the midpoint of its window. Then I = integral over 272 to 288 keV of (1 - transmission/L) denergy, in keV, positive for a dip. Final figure 7.8 keV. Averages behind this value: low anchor 53.2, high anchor 60.6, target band 28.1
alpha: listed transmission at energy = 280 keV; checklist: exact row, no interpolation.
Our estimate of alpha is 23.4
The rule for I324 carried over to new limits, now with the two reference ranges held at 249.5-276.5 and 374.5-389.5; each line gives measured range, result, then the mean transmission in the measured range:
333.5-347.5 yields 2.5 keV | 43.8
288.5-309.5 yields -2.4 keV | 52.9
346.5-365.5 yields -2.8 keV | 63.8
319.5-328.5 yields 1.8 keV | 40.7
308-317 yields -0.5 keV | 52.2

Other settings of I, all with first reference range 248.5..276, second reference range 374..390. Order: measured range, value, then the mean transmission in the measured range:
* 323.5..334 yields 3.7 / 33.6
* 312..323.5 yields 0.3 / 49.2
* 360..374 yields 0.0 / 57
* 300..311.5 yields -1.2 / 54.1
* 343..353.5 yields -1.2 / 60.8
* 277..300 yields 2.9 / 41.1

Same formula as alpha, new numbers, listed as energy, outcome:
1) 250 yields 57.4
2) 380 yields 60.4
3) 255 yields 54.3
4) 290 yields 47.8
